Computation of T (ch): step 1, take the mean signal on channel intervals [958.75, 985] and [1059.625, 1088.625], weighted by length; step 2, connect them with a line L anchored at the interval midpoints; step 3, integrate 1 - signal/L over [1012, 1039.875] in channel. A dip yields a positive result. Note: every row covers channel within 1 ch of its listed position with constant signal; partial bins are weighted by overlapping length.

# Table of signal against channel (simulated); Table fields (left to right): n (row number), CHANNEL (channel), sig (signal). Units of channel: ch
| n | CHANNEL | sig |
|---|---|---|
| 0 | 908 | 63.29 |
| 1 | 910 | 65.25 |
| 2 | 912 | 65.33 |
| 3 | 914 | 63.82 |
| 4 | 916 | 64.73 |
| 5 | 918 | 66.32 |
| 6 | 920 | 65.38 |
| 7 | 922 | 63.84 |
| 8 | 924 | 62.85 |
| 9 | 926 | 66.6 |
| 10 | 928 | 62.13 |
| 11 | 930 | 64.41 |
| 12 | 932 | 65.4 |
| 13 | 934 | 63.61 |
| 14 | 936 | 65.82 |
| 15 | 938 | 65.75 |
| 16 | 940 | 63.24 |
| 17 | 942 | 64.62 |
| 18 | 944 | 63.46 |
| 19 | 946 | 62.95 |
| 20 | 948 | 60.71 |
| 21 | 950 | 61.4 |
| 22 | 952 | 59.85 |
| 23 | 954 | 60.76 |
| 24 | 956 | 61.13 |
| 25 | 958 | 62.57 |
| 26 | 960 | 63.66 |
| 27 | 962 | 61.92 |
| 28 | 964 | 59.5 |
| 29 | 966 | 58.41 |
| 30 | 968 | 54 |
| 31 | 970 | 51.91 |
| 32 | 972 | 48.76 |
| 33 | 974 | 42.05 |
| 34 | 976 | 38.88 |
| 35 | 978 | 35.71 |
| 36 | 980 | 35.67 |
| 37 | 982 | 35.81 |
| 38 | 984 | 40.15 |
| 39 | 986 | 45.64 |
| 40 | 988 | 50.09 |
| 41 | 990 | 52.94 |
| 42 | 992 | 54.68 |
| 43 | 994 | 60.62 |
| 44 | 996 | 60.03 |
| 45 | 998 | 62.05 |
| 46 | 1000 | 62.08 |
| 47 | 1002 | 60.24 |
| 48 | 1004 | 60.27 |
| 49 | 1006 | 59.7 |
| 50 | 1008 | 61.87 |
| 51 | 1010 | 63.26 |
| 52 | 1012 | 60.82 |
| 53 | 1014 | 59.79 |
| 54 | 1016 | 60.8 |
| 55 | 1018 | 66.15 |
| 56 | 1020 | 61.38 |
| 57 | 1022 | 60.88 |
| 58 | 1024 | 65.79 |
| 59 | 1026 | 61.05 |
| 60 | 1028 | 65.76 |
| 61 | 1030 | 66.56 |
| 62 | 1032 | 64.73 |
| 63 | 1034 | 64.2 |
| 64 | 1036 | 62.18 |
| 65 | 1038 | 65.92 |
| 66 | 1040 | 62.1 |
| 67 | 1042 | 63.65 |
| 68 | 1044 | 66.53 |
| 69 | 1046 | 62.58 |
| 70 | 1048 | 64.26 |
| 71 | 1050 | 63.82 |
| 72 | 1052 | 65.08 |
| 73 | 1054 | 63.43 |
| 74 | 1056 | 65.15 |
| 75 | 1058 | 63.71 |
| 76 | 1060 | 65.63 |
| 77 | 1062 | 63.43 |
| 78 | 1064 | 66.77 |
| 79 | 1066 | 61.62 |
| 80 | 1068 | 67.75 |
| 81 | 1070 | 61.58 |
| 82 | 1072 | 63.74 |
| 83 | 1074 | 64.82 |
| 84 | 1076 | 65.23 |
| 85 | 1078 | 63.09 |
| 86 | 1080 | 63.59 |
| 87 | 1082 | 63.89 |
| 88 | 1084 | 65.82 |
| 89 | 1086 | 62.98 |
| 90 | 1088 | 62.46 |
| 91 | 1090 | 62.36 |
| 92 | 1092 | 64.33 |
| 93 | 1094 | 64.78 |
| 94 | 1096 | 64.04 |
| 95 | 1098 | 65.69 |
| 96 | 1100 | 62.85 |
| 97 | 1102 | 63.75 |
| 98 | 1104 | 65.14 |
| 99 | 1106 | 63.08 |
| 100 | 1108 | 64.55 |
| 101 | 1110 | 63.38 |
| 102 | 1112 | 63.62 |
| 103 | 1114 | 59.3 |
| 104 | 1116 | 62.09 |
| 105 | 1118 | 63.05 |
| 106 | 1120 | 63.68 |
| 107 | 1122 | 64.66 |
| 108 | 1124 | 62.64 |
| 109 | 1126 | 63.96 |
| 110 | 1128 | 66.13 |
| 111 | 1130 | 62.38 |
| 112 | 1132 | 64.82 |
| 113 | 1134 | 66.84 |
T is -3.27 ch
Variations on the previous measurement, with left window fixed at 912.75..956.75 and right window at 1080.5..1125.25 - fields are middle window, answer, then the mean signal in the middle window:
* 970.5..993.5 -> 7.0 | 44.2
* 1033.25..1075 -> -0.4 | 64.2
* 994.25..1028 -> 1.0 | 61.7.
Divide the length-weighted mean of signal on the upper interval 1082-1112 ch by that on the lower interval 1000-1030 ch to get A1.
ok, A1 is 1.0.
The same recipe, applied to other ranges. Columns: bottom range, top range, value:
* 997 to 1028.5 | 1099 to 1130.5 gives 1.02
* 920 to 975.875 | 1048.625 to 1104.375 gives 1.06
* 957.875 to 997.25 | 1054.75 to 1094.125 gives 1.27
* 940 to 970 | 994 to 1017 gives 1.00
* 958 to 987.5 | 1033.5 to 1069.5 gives 1.32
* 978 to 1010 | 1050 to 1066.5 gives 1.21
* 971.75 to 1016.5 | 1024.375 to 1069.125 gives 1.22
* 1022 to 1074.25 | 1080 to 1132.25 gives 0.99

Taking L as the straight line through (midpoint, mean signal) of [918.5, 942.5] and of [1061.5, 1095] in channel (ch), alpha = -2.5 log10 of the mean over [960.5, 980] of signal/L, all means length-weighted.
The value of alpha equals 0.28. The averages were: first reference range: 64.5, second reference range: 64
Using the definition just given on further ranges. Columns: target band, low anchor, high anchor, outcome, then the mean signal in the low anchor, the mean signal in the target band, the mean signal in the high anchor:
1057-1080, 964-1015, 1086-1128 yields -0.075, 52.8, 64.3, 63.5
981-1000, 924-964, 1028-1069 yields 0.223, 63.1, 51.9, 64.5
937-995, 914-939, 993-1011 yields 0.158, 64.7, 54.4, 61.1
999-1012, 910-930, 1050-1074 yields 0.056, 64.6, 61.2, 64.4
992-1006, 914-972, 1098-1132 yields 0.040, 62.2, 60.4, 63.5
